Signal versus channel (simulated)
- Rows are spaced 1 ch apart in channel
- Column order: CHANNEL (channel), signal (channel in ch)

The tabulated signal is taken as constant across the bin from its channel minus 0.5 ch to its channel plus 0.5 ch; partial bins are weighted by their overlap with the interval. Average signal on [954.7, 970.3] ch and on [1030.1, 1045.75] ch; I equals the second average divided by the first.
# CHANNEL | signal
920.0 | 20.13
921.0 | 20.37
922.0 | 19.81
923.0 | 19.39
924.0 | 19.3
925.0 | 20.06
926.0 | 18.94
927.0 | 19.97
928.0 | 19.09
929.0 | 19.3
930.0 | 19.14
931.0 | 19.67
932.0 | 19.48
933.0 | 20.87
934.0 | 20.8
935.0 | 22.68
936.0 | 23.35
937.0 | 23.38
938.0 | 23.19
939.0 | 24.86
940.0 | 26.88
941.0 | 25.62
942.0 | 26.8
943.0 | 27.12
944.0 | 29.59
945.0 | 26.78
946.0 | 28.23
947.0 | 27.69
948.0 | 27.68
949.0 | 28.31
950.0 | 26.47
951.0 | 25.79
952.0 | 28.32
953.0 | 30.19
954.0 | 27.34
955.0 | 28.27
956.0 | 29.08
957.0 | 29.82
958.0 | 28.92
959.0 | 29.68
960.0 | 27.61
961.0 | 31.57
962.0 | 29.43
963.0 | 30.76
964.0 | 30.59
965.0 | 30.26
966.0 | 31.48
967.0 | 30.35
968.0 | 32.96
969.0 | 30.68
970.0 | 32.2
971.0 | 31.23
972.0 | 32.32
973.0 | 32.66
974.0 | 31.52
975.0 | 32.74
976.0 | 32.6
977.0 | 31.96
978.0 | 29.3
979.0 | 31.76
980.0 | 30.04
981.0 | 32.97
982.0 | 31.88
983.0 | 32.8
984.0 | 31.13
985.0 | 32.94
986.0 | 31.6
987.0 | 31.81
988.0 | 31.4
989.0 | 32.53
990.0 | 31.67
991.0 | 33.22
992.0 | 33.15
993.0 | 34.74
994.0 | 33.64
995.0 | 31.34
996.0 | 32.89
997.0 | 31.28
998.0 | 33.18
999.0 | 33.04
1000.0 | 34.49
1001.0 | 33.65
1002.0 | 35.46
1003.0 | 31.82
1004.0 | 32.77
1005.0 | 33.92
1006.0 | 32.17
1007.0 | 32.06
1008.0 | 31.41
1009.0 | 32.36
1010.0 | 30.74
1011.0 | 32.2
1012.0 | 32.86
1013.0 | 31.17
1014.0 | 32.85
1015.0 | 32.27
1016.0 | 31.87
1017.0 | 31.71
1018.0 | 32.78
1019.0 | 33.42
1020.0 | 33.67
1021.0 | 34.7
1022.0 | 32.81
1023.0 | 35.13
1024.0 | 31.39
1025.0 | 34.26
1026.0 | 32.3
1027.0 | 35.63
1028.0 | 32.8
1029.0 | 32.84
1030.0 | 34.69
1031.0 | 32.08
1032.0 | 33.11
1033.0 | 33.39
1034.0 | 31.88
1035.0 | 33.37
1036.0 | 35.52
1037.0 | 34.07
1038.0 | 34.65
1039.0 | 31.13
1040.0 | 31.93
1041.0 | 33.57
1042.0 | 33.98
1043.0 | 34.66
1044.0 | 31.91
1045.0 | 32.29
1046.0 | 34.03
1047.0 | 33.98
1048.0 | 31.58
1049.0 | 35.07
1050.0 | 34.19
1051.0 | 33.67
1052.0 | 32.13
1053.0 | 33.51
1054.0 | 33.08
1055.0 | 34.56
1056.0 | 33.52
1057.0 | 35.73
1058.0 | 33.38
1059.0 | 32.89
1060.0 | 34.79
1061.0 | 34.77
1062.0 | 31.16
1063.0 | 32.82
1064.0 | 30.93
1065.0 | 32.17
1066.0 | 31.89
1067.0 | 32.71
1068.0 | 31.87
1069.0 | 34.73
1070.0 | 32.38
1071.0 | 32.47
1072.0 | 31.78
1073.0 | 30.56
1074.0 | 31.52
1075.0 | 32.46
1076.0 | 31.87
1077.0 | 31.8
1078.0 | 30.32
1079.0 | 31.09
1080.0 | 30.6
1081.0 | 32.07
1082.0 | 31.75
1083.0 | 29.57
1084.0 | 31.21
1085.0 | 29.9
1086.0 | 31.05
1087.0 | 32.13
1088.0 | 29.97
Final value 1.1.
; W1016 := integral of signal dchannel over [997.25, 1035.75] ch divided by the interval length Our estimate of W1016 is 33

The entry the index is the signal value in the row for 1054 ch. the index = 33.08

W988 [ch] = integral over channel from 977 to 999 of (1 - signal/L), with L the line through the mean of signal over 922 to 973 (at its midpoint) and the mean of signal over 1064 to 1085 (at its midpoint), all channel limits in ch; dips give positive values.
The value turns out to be -3.28 ch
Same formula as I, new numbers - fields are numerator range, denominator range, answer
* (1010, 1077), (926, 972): 1.24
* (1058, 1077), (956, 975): 1.05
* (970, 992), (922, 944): 1.45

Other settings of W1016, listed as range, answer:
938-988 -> 29.8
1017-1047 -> 33.4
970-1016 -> 32.3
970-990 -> 31.9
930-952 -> 25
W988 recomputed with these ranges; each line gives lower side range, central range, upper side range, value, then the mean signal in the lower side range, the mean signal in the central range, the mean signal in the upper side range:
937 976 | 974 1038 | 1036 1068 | -3.1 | 29.1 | 32.7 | 33.3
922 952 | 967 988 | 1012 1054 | -3.2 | 23.5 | 31.8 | 33.2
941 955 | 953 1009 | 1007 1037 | -3.1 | 27.7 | 31.7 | 32.9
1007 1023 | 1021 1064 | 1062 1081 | -1.6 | 32.5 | 33.4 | 31.9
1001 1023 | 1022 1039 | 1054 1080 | -0.4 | 32.7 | 33.5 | 32.5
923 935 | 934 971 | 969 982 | -3.3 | 19.8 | 28.1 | 31.7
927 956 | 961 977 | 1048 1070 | -2.8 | 24.9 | 31.5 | 33.3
